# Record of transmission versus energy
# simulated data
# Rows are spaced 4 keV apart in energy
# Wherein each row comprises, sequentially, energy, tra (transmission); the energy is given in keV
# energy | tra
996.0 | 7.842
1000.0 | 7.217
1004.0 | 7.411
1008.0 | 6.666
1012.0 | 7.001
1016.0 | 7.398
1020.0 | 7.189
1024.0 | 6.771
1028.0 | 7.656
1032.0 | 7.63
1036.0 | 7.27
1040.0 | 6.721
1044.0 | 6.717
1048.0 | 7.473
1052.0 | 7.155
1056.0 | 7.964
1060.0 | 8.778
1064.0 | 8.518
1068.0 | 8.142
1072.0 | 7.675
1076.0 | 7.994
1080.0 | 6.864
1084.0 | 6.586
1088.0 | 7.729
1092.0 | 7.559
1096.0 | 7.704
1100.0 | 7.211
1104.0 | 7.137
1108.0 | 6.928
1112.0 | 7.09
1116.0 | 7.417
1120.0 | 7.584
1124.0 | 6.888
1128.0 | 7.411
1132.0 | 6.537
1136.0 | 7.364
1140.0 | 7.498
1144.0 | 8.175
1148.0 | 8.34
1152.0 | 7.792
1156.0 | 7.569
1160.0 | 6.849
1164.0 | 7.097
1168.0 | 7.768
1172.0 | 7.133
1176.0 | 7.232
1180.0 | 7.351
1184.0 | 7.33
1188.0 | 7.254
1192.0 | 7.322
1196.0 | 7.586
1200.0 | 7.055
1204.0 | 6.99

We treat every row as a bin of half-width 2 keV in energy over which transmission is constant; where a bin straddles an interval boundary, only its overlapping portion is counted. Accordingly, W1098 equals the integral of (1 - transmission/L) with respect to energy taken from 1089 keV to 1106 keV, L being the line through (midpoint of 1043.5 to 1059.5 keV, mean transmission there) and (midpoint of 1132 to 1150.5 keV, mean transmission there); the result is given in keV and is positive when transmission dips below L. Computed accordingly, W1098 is 0.4 keV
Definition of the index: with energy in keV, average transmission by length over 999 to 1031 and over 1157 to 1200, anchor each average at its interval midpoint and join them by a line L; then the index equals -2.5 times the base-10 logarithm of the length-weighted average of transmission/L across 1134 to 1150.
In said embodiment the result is -0.08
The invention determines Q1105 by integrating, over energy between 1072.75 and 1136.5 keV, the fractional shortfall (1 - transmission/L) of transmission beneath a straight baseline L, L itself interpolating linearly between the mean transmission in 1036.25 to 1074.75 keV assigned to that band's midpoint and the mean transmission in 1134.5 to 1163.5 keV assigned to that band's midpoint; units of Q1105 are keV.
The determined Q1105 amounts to 3.3 keV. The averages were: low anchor 7.67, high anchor 7.63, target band 7.26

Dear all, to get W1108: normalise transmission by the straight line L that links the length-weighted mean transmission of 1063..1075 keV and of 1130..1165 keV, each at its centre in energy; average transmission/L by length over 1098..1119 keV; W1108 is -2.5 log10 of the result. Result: 0.086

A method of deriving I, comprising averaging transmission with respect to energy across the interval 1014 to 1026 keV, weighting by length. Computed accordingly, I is 7.12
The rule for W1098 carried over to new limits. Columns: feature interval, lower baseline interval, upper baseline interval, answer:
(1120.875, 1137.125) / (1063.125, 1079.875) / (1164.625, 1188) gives 1.1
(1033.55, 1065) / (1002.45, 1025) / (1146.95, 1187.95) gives -1.7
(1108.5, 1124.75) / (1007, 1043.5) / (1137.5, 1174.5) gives 0.4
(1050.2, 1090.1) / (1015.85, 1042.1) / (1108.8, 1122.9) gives -2.7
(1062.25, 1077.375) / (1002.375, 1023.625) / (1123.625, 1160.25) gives -1.7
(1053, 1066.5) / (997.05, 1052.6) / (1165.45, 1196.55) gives -2.1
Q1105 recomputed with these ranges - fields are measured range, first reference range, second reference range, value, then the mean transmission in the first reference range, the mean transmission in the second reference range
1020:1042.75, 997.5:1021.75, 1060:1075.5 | 1.1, 7.16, 8.19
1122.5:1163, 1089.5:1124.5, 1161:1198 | -0.7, 7.3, 7.33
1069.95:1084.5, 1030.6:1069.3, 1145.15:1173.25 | 0.5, 7.63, 7.54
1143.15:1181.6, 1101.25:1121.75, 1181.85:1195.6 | -1.1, 7.23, 7.34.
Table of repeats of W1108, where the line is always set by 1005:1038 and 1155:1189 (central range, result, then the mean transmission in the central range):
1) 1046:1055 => -0.025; 7.39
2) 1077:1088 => 0.032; 7.02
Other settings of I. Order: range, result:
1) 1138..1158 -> 7.87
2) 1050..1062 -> 7.97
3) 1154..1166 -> 7.17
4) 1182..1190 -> 7.29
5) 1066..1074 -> 7.91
